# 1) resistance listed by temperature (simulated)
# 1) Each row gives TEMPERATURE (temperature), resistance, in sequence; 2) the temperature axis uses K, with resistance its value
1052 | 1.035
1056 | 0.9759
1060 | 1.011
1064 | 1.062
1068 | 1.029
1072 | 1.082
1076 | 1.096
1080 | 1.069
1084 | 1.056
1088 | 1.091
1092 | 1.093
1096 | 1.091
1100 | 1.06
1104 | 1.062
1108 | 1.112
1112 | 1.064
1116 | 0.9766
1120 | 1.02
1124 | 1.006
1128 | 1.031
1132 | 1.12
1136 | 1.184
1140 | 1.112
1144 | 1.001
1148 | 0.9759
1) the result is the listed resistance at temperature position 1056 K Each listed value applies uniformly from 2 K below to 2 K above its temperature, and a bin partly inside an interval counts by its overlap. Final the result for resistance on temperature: 0.9759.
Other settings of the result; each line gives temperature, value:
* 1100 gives 1.06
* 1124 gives 1.006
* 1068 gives 1.029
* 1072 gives 1.082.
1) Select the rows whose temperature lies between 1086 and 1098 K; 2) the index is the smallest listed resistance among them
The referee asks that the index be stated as 1.091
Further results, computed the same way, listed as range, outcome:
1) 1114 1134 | 0.9766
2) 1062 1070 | 1.029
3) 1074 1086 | 1.056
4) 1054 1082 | 0.9759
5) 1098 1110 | 1.06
